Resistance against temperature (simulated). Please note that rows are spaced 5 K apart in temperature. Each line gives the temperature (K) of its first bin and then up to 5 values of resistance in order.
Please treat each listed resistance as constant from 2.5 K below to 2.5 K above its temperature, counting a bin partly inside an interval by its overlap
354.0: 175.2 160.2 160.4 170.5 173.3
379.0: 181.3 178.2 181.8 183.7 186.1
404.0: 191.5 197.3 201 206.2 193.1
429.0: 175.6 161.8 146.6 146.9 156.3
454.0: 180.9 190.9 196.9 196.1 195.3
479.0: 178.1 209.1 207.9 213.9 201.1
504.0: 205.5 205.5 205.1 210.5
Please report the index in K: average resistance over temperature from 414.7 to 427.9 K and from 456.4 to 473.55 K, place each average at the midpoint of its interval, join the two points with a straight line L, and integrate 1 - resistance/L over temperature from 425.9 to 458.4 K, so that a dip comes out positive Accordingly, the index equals 5.4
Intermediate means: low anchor 197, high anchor 195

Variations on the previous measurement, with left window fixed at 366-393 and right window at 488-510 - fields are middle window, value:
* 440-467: 3.1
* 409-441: 0.9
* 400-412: -0.7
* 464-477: 0.3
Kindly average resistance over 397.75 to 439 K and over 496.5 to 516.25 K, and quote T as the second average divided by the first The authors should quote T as 1.09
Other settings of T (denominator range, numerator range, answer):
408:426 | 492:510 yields 1.03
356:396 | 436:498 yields 1.07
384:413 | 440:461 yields 0.89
